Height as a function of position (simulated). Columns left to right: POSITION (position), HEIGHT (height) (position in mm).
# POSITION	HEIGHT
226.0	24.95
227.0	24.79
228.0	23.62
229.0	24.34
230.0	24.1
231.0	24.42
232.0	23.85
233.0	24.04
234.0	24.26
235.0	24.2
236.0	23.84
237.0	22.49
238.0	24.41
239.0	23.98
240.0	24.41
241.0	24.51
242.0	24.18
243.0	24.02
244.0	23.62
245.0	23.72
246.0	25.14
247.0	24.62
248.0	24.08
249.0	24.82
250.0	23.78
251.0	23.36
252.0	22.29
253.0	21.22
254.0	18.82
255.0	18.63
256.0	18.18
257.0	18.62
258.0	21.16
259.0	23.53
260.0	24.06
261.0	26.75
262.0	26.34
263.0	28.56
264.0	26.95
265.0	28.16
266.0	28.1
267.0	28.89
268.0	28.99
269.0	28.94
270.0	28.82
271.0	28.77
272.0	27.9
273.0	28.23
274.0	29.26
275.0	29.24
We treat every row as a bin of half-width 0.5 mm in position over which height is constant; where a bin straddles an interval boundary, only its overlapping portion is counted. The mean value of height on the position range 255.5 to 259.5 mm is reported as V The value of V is 20.4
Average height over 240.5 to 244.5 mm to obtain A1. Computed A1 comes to 24.1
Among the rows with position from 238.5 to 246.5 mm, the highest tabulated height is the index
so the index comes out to 25.14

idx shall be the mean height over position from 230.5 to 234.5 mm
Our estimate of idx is 24.1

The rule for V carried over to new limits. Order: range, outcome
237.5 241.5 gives 24.3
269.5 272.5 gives 28.5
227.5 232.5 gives 24.1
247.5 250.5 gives 24.2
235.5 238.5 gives 23.6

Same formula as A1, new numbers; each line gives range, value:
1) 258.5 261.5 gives 24.8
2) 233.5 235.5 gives 24.2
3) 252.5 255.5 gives 19.6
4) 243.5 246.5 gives 24.2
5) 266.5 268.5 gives 28.9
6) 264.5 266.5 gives 28.1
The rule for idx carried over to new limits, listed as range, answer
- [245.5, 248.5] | 24.6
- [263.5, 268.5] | 28.2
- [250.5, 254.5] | 21.4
